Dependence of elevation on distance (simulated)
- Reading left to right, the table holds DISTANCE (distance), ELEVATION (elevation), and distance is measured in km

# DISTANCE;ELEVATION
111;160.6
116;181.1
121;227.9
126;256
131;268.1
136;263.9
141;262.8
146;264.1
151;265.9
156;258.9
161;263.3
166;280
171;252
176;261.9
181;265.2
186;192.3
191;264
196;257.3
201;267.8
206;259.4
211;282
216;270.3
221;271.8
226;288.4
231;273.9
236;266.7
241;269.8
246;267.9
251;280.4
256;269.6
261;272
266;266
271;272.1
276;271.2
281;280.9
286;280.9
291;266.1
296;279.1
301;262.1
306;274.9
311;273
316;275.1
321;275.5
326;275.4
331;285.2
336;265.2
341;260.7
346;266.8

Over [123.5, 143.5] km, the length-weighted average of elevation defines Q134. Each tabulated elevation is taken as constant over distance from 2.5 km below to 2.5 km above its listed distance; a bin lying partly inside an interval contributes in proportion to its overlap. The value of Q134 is 263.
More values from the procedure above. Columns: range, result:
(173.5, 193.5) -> 246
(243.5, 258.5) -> 273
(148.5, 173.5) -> 264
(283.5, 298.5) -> 275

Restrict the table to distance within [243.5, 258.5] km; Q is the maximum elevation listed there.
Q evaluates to 280.4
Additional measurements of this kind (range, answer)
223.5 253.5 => 288.4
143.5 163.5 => 265.9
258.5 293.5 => 280.9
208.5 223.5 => 282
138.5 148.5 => 264.1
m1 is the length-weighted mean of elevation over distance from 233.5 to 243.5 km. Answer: 268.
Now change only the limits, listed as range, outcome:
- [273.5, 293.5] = 275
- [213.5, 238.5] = 274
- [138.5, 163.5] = 263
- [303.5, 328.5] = 275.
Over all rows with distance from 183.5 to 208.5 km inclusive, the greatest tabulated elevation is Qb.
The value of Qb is 267.8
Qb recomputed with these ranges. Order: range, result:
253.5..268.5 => 272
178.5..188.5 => 265.2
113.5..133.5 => 268.1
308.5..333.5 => 285.2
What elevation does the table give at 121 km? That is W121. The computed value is 227.9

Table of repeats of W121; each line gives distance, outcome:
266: 266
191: 264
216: 270.3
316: 275.1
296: 279.1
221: 271.8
